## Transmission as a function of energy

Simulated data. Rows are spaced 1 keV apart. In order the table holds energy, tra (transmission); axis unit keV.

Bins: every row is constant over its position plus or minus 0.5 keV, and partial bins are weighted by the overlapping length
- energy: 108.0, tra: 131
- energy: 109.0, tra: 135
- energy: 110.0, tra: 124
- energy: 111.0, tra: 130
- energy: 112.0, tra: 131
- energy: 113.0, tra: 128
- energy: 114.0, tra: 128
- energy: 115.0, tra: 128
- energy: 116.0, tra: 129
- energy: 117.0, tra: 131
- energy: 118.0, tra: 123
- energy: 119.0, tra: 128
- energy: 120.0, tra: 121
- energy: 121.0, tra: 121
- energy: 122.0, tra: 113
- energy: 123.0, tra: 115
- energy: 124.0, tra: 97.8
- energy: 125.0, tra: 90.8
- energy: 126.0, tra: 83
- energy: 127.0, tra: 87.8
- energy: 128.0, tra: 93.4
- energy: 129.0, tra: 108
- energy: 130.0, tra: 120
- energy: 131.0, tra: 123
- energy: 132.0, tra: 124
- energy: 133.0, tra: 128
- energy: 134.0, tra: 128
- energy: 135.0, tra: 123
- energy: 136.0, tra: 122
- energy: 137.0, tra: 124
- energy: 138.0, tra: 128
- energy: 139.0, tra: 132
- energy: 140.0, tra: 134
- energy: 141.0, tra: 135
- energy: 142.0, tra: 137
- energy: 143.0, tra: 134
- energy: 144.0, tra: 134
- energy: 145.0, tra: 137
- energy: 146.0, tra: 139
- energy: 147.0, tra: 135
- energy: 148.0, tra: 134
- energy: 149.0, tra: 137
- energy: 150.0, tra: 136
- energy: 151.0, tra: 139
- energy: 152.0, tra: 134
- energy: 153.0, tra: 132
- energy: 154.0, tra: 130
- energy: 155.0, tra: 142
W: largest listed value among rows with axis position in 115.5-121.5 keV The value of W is 131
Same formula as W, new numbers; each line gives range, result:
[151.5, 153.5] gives 134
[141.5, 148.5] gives 139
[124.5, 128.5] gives 93.4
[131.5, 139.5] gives 132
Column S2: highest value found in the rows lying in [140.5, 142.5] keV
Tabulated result 137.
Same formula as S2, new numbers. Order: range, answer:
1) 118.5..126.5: 128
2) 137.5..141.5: 135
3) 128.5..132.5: 124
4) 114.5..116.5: 129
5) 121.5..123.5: 115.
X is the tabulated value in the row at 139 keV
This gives 132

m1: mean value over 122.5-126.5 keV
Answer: 96.7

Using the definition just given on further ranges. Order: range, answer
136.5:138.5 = 126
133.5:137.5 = 124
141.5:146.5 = 136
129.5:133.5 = 124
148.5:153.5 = 136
